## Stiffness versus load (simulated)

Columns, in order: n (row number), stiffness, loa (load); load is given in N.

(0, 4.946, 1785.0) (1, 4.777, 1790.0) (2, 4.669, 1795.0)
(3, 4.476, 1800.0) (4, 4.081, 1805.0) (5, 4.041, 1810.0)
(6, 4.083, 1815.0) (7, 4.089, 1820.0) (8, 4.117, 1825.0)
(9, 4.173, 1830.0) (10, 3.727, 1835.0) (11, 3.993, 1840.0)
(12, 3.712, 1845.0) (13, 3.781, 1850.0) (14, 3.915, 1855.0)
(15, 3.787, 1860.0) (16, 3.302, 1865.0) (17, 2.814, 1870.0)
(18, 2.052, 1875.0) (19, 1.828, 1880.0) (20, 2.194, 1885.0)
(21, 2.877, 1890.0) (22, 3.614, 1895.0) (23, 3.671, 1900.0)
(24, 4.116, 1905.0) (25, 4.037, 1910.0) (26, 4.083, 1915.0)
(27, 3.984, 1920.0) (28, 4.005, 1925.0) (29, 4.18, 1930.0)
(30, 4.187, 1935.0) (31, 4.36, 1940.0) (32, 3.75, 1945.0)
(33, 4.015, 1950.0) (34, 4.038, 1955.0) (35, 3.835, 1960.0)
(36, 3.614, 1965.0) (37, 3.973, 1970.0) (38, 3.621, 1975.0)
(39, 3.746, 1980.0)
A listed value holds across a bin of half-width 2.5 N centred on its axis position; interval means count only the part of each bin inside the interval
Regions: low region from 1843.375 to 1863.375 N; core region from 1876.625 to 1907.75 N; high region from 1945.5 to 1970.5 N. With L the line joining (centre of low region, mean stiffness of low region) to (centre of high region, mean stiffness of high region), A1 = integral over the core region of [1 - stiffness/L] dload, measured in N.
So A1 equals 6.4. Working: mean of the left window 3.78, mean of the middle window 3.03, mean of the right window 3.88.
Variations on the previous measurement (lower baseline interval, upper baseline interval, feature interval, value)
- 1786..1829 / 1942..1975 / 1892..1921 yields 0.8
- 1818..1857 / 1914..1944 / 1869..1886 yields 7.8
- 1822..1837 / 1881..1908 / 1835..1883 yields 5.6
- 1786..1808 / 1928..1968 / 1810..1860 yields 5.0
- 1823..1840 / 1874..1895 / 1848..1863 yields -2.4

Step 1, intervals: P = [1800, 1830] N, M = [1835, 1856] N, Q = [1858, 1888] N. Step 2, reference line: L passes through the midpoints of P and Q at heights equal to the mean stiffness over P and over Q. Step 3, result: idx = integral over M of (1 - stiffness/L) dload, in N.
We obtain -3.1 N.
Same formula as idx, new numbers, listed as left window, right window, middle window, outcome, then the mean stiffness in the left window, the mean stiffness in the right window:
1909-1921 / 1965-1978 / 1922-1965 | -1.33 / 4.04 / 3.76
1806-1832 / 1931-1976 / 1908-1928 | -0.20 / 4.1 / 3.95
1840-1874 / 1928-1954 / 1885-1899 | 2.45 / 3.52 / 4.09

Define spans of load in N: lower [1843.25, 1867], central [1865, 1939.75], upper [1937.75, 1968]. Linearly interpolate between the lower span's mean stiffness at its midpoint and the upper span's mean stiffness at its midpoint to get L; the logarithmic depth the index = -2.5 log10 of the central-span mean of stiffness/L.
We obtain 0.119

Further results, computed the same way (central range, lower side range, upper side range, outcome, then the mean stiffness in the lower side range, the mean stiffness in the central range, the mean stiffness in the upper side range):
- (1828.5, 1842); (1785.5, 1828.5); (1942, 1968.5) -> 0.08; 4.32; 3.95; 3.86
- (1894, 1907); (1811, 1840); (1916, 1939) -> 0.08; 4.03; 3.81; 4.11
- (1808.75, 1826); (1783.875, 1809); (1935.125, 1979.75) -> 0.09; 4.54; 4.08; 3.91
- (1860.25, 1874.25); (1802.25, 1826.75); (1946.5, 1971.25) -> 0.30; 4.09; 3.05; 3.89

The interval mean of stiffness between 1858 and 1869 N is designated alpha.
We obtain 3.43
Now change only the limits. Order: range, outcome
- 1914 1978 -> 3.97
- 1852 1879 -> 3.11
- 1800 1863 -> 3.97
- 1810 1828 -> 4.09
